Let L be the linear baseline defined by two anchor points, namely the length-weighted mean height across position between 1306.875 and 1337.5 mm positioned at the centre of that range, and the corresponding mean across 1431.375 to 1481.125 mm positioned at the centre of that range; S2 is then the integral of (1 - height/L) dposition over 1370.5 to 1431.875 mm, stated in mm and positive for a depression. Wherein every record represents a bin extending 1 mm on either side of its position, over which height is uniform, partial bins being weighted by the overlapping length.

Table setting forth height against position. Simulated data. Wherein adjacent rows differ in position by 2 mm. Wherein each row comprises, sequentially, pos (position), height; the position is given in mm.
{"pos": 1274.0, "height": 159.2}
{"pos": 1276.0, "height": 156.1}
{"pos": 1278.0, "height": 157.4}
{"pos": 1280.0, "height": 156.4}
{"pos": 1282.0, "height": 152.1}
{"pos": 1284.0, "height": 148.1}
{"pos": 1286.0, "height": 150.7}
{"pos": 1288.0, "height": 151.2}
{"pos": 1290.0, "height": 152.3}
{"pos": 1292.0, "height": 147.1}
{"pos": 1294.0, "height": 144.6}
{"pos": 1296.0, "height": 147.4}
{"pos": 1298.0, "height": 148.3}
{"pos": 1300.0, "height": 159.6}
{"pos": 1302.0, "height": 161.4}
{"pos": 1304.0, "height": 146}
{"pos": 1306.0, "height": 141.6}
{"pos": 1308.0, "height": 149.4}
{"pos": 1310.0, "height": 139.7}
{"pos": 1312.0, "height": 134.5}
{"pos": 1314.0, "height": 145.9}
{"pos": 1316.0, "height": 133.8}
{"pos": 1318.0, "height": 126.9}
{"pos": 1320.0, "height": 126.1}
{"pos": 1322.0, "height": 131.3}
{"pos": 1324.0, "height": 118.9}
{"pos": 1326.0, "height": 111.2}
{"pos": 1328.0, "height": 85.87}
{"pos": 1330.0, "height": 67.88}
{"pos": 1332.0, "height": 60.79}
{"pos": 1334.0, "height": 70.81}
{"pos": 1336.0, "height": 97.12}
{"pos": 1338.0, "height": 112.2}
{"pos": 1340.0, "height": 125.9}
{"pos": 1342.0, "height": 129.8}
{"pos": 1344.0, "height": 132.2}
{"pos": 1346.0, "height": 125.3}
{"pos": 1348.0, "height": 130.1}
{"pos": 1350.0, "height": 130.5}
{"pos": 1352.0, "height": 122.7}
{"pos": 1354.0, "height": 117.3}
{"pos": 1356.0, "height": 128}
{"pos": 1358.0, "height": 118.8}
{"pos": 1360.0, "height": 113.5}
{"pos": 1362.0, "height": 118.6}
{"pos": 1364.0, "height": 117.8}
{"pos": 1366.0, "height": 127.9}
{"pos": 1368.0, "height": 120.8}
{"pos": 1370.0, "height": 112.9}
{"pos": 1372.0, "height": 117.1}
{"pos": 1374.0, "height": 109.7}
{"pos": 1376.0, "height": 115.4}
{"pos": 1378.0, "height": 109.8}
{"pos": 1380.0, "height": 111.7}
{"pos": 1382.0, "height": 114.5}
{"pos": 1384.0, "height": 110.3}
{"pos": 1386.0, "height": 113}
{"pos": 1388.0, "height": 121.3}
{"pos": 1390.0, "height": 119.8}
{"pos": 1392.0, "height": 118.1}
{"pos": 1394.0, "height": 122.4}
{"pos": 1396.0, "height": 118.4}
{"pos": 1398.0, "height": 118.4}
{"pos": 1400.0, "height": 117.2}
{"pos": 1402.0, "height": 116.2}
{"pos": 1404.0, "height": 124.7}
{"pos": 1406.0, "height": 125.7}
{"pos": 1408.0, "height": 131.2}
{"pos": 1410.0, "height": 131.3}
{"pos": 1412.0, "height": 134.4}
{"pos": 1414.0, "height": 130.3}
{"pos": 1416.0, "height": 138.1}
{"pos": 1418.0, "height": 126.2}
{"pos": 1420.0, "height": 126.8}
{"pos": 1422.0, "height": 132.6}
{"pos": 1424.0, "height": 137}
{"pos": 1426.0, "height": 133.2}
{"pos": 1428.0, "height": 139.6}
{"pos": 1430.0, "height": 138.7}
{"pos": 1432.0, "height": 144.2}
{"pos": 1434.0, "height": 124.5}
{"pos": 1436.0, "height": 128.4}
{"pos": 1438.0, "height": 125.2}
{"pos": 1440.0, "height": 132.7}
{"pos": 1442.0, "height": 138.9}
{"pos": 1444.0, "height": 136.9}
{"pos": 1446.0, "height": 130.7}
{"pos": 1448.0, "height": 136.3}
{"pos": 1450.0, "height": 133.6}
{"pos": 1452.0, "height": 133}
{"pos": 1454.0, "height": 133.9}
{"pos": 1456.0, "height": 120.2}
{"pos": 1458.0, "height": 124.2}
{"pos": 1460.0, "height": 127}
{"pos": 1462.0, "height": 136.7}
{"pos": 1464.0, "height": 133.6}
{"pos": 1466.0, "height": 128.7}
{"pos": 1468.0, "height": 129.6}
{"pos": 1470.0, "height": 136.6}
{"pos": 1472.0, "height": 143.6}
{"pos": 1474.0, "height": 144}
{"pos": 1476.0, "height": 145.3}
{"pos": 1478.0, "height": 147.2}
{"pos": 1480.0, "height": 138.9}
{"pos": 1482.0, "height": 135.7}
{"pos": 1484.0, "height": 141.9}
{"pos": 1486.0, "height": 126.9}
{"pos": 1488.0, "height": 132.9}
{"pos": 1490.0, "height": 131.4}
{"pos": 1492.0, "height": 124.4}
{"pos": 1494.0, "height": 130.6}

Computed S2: 1.0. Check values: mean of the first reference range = 113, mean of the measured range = 124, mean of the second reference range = 134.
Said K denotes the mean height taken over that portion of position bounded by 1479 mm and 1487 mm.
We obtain 136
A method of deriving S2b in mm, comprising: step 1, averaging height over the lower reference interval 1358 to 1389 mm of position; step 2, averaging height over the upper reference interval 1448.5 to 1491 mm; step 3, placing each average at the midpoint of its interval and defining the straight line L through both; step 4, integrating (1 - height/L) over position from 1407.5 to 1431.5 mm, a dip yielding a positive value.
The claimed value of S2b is -1.70 mm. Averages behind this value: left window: 116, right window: 135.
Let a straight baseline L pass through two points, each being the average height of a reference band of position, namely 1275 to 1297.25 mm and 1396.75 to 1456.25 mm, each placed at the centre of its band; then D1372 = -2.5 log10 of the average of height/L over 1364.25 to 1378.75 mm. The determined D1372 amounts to 0.19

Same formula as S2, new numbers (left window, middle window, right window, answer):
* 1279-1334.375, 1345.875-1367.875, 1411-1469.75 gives 1.7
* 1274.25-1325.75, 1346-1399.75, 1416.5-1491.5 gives 8.1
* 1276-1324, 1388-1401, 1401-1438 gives 1.4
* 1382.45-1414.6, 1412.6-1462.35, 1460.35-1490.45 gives -1.2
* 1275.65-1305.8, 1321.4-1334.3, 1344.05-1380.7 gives 4.1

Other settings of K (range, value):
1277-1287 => 153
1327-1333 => 71.5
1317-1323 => 128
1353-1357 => 123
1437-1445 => 133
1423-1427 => 135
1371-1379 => 113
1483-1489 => 134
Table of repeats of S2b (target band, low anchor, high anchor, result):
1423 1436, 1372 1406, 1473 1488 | -0.9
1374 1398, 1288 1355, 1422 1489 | 2.7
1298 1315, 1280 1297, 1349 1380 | -0.6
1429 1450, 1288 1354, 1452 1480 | 0.0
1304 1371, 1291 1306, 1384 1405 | 8.7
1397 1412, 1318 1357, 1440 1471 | -0.1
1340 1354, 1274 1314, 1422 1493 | 1.7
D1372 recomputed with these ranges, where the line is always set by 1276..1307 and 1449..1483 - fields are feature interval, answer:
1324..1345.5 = 0.41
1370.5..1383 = 0.26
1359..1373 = 0.21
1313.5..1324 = 0.14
